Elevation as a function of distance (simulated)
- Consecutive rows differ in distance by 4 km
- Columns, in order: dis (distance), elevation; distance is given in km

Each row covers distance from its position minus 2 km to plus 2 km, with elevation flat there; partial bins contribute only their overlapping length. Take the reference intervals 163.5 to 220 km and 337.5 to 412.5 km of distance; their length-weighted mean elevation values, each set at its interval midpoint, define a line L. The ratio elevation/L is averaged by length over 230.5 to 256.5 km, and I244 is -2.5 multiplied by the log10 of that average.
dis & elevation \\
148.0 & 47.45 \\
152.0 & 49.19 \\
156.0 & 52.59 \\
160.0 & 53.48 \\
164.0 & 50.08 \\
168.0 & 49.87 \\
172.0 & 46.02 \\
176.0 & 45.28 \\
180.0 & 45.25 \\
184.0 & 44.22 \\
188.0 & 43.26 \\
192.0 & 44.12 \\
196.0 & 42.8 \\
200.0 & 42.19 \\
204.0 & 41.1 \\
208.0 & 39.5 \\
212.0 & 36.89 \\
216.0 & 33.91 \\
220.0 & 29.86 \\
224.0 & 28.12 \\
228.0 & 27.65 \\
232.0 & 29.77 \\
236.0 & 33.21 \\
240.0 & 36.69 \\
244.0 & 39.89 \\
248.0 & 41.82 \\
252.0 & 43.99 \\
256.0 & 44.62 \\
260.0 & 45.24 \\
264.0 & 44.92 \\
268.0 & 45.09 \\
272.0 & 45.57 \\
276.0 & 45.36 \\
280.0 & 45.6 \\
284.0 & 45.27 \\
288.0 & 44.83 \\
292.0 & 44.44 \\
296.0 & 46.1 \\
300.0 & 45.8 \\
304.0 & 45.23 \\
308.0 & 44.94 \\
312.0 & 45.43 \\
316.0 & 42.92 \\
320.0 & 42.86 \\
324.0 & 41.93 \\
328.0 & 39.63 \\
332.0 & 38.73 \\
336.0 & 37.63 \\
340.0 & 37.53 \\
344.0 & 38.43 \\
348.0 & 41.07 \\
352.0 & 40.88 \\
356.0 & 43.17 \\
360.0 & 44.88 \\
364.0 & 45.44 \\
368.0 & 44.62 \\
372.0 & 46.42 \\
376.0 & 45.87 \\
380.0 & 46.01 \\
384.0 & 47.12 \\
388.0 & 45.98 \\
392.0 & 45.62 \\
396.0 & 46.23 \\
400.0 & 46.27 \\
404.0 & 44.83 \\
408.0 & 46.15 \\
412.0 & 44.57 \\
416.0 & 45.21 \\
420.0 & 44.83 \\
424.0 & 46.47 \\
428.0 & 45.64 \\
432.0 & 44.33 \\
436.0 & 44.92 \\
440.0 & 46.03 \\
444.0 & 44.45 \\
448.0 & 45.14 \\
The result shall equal 0.12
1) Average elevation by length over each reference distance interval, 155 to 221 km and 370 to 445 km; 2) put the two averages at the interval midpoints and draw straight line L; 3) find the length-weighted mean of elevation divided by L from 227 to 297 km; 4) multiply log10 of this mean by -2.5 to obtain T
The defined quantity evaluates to 0.063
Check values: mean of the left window 43.6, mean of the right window 45.6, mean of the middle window 41.8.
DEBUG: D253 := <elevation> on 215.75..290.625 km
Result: 39.7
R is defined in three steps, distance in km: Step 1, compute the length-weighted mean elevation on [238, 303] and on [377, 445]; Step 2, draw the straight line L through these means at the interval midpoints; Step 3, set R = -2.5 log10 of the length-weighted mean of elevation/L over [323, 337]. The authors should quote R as 0.14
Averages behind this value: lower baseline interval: 44.1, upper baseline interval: 45.6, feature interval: 39.4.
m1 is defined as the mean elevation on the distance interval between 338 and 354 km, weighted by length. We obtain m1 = 39.5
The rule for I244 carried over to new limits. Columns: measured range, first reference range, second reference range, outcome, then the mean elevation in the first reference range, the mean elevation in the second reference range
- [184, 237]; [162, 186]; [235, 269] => 0.212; 46.8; 41.9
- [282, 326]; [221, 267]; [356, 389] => -0.078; 37.8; 45.6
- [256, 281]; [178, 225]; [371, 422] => -0.089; 39.5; 45.8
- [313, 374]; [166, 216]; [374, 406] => 0.087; 43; 46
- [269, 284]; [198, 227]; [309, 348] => -0.182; 35.7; 40.7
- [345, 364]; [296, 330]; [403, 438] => 0.043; 43.7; 45.2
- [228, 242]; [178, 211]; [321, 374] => 0.290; 42.6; 41.6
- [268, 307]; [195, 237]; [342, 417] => -0.160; 34.9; 44.7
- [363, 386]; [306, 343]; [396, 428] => -0.055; 41.2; 45.5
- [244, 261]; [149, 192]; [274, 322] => 0.062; 47.7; 44.9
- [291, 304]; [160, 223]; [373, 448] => -0.037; 42.4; 45.6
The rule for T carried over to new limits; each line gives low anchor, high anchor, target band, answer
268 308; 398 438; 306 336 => 0.08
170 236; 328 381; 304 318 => -0.09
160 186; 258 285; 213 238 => 0.45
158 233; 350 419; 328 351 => 0.14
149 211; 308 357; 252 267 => -0.04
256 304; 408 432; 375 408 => -0.02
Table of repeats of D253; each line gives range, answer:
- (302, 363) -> 41.7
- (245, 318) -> 44.8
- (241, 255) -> 41.7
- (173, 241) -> 38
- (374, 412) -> 45.9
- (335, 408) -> 43.9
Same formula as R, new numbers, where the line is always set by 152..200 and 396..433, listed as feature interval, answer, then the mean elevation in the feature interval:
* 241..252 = 0.13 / 41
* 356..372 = 0.02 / 44.9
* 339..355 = 0.15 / 39.8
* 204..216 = 0.22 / 38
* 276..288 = 0.02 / 45.3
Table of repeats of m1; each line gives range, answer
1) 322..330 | 40.8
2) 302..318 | 44.6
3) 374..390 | 46.2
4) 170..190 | 44.8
